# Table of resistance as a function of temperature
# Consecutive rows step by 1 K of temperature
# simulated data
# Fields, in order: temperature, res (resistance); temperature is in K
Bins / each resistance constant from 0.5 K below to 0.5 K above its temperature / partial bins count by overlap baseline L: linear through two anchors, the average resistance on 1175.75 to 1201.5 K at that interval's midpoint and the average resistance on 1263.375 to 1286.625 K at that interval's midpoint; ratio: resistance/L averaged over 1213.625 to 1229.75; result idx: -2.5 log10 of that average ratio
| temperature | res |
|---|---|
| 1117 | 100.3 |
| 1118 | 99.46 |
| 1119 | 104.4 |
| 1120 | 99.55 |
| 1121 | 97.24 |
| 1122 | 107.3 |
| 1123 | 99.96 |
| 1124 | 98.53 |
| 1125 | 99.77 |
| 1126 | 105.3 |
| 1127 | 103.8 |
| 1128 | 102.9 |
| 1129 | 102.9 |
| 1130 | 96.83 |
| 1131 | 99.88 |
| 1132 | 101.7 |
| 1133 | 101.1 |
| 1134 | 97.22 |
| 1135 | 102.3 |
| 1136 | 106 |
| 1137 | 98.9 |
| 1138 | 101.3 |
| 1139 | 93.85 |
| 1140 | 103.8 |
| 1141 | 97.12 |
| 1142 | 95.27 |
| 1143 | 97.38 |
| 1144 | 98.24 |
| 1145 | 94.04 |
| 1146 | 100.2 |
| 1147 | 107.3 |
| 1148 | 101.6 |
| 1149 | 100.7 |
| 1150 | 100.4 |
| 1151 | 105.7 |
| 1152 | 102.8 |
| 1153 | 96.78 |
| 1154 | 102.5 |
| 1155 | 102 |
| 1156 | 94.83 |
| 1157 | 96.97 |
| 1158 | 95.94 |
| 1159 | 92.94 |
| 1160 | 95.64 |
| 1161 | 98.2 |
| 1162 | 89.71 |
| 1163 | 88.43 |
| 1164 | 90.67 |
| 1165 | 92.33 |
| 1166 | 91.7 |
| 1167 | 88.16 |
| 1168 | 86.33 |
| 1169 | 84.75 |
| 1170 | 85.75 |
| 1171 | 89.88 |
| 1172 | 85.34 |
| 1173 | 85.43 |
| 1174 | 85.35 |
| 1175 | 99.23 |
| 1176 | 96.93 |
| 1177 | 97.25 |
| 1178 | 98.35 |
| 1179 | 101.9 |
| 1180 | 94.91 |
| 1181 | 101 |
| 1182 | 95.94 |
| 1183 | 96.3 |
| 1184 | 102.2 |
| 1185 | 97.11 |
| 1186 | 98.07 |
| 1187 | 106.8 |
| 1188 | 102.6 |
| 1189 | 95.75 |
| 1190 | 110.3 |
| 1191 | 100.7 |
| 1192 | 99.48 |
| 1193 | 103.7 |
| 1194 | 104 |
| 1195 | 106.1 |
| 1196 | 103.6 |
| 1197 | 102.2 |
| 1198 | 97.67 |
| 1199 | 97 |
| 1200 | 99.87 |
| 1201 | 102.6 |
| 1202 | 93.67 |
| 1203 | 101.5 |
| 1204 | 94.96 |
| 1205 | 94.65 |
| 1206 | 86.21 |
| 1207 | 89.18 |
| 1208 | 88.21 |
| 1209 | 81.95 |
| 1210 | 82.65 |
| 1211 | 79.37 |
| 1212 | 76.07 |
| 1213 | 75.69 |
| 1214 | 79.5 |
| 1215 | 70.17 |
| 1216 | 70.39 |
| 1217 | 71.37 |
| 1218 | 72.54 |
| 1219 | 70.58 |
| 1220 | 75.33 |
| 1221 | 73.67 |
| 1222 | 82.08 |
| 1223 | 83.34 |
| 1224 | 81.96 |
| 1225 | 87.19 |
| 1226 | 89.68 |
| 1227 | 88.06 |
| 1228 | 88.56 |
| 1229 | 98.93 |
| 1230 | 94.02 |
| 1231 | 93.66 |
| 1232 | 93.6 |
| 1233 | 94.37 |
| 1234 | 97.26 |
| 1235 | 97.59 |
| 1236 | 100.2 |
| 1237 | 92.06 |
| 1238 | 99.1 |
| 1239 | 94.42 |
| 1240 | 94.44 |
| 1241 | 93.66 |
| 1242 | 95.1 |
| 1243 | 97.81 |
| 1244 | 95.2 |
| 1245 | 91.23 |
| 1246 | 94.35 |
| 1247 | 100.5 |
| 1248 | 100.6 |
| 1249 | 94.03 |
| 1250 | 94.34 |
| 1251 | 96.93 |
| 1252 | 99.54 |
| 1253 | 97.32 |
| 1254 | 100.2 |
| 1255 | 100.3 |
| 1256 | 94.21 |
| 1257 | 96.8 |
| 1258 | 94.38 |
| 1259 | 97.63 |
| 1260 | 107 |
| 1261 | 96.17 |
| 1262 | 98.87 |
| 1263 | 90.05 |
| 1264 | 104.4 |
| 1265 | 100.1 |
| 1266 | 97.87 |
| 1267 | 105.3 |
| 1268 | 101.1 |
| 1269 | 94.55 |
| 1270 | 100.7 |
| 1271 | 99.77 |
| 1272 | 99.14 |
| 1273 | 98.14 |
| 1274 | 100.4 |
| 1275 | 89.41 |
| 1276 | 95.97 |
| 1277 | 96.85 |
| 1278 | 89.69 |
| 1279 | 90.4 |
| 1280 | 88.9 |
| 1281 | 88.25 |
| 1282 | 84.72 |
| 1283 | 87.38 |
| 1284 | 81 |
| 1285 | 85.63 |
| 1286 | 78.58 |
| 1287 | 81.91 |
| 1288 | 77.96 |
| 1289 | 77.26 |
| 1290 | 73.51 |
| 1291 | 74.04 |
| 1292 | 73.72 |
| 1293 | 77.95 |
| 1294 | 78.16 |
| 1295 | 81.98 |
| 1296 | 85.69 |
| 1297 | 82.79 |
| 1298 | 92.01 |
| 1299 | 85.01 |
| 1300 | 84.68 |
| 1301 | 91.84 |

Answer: 0.21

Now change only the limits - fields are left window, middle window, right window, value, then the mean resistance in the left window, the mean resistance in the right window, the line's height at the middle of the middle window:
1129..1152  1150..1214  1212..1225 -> -0.094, 100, 76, 87.3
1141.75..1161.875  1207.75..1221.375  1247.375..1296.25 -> 0.244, 98.8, 91.9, 95.2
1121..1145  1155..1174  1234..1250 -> 0.094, 100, 96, 99.1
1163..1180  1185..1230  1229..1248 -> 0.041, 91.2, 95.7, 93.6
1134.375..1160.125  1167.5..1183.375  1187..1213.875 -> 0.049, 99.4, 95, 97.1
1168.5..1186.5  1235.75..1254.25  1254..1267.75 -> 0.019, 94.2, 98.8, 97.9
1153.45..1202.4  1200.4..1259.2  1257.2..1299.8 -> 0.036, 96.5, 90.1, 93.2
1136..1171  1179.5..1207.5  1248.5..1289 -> -0.041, 96.3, 94.2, 95.6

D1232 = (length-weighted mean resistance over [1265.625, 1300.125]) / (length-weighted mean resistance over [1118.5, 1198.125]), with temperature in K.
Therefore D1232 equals 0.90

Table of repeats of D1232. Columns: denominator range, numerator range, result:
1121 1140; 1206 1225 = 0.78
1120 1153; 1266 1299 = 0.87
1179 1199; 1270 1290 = 0.88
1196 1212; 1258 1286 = 1.02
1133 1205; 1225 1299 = 0.95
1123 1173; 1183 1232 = 0.93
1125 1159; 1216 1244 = 0.89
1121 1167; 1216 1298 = 0.92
